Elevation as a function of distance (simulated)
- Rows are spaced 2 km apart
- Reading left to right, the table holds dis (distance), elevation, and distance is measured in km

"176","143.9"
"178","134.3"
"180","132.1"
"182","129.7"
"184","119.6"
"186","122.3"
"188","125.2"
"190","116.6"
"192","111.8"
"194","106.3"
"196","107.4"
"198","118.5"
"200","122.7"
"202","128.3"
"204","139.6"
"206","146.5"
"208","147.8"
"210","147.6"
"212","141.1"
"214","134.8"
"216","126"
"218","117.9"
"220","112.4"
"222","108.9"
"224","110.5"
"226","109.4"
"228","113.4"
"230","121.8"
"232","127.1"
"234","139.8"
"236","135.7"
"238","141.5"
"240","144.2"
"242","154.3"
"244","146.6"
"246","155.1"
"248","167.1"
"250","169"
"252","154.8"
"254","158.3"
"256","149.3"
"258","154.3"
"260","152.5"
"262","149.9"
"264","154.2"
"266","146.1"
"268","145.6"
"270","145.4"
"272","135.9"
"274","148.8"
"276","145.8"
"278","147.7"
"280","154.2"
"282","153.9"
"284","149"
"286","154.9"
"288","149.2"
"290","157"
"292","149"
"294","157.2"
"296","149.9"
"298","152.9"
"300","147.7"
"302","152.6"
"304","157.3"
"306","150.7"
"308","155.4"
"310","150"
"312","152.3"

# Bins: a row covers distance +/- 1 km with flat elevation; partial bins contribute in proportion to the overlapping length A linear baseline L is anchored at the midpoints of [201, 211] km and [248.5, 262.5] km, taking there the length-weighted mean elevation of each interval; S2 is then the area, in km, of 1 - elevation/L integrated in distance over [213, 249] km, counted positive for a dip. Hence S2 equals 4.3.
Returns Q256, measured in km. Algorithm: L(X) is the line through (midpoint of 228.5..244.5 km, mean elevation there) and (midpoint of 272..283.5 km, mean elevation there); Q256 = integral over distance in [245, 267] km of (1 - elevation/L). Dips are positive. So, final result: -1.9 km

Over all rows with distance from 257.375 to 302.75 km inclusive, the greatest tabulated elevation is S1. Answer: 157.2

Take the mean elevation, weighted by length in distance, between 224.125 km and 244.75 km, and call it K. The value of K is 132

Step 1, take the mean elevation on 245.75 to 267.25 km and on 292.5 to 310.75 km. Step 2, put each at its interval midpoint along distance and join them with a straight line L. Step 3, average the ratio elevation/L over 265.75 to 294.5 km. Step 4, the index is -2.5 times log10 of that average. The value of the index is 0.03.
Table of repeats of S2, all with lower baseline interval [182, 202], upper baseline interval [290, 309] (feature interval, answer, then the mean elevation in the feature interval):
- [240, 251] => -1.77 km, 157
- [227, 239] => 0.13 km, 130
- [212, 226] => 0.79 km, 119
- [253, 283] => -1.47 km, 149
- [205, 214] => -1.52 km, 145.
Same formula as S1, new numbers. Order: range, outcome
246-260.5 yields 169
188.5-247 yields 155.1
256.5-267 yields 154.3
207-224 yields 147.8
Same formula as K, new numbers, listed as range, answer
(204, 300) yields 143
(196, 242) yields 129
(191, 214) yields 129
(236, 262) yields 153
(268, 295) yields 150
